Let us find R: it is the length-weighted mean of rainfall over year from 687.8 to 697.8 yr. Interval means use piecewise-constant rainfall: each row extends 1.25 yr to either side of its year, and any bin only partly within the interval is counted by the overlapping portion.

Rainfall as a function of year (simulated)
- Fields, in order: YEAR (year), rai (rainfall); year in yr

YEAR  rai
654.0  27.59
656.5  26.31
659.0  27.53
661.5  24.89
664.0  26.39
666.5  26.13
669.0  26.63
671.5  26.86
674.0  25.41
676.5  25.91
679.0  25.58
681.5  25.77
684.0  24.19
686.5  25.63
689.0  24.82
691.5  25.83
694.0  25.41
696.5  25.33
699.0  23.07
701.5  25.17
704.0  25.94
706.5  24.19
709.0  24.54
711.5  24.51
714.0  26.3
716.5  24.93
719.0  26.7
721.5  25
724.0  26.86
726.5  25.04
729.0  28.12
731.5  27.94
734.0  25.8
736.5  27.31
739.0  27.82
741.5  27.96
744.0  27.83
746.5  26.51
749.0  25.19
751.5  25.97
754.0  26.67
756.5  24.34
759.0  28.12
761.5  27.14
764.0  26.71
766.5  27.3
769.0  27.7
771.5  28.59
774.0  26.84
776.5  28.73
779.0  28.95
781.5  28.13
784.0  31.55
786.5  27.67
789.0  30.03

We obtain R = 25.3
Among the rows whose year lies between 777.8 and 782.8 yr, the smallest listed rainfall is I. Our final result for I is 28.13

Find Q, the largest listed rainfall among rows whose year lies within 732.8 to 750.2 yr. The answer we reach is 27.96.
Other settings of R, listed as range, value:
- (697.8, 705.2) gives 24.7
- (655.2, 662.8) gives 26.3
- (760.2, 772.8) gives 27.5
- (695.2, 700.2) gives 24.2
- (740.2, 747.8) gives 27.4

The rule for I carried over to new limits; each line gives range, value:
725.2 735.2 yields 25.04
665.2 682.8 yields 25.41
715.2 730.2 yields 24.93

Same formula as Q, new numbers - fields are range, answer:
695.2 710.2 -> 25.94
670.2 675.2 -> 26.86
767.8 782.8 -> 28.95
